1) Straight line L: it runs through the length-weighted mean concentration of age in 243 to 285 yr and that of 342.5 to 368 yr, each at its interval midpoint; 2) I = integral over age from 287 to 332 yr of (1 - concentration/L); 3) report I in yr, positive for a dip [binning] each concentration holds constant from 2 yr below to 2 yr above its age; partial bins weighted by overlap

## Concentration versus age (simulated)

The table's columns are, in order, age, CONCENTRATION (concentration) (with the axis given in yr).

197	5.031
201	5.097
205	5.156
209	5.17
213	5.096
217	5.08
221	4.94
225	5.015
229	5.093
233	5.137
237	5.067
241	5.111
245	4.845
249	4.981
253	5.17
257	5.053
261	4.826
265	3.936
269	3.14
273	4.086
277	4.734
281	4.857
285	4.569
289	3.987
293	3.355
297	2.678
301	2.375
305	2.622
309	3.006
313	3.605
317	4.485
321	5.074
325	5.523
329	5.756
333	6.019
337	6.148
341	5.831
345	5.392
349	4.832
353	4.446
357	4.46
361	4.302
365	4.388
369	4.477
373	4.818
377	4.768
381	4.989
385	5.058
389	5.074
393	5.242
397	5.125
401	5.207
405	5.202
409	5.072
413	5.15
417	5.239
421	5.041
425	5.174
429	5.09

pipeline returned 6.9 yr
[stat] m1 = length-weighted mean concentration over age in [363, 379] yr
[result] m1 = 4.61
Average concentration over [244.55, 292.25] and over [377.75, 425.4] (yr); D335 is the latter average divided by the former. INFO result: 1.1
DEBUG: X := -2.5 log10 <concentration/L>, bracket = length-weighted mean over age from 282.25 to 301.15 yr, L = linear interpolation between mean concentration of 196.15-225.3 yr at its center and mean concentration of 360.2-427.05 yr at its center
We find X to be 0.38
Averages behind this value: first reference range 5.08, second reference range 4.97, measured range 3.55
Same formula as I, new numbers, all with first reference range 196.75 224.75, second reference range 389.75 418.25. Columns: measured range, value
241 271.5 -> 3.0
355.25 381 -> 2.9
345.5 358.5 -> 1.2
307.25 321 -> 3.3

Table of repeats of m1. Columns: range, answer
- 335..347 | 5.79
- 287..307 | 3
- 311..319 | 4.04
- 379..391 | 5.04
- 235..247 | 5.01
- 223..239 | 5.08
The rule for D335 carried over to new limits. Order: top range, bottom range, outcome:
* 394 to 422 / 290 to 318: 1.64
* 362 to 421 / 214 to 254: 0.99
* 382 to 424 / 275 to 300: 1.30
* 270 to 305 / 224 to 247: 0.74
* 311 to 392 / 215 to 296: 1.08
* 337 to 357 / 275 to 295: 1.20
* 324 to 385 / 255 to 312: 1.33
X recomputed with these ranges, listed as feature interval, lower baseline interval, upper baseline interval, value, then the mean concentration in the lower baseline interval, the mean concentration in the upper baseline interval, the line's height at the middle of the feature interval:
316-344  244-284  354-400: -0.19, 4.56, 4.79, 4.69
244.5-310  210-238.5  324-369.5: 0.26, 5.06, 5.14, 5.1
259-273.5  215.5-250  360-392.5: 0.24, 5.03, 4.77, 4.97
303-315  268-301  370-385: 0.32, 3.86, 4.86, 4.12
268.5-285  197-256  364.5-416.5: 0.16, 5.07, 4.99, 5.04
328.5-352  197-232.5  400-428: -0.10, 5.08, 5.15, 5.12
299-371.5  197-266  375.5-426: 0.11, 5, 5.11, 5.07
